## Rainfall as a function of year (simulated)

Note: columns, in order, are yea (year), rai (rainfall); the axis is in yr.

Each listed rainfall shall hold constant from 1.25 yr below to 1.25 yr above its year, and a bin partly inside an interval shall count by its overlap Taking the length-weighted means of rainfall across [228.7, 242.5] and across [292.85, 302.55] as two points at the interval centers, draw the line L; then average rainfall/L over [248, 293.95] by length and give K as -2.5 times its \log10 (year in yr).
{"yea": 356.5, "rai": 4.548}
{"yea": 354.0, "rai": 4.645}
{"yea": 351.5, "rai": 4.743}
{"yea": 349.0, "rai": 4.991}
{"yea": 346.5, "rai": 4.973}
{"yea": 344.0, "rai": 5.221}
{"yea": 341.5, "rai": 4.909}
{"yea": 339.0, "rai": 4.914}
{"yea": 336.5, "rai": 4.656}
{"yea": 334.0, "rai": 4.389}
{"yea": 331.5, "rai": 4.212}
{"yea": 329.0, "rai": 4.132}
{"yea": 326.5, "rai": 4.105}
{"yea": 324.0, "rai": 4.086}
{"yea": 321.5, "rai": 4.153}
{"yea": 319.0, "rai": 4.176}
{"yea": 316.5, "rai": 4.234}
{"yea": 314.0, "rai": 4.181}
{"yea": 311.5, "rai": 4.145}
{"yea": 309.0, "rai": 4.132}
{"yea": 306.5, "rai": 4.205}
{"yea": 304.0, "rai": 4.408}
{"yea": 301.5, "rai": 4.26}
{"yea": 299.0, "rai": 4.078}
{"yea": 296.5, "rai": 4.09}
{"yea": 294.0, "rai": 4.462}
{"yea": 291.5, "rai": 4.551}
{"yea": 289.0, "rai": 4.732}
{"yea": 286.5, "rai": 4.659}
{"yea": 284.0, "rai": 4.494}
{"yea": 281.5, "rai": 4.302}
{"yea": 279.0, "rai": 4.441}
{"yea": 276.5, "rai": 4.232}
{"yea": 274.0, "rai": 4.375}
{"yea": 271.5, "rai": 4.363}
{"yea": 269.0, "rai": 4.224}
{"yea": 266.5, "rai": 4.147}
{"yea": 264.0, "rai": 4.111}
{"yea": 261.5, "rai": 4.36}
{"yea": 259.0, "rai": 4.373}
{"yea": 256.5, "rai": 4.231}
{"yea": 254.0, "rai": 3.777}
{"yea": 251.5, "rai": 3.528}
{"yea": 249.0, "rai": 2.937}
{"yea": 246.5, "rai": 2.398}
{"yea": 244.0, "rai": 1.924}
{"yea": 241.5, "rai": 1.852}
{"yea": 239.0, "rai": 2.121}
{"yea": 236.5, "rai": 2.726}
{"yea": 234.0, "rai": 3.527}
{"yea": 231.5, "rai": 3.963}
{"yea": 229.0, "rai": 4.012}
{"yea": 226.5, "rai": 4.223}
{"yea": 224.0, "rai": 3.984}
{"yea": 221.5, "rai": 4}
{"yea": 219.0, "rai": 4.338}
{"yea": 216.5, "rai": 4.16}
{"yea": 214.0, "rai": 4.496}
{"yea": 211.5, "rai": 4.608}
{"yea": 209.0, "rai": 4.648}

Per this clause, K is -0.15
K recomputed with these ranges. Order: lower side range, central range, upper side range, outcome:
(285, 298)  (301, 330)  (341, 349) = 0.13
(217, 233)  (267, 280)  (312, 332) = -0.05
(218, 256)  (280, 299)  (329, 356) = -0.11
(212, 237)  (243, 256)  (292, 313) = 0.33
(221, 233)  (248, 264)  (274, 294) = 0.10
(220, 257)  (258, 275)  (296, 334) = -0.19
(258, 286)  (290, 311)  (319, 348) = 0.03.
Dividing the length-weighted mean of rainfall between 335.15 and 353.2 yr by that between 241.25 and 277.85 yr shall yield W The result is 1.32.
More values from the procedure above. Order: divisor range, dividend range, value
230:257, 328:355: 1.59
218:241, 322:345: 1.25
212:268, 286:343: 1.20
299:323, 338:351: 1.19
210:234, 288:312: 1.03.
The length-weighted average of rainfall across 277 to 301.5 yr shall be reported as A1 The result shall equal 4.41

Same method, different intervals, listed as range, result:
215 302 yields 3.88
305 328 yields 4.16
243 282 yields 3.86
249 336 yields 4.23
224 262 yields 3.33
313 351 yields 4.5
